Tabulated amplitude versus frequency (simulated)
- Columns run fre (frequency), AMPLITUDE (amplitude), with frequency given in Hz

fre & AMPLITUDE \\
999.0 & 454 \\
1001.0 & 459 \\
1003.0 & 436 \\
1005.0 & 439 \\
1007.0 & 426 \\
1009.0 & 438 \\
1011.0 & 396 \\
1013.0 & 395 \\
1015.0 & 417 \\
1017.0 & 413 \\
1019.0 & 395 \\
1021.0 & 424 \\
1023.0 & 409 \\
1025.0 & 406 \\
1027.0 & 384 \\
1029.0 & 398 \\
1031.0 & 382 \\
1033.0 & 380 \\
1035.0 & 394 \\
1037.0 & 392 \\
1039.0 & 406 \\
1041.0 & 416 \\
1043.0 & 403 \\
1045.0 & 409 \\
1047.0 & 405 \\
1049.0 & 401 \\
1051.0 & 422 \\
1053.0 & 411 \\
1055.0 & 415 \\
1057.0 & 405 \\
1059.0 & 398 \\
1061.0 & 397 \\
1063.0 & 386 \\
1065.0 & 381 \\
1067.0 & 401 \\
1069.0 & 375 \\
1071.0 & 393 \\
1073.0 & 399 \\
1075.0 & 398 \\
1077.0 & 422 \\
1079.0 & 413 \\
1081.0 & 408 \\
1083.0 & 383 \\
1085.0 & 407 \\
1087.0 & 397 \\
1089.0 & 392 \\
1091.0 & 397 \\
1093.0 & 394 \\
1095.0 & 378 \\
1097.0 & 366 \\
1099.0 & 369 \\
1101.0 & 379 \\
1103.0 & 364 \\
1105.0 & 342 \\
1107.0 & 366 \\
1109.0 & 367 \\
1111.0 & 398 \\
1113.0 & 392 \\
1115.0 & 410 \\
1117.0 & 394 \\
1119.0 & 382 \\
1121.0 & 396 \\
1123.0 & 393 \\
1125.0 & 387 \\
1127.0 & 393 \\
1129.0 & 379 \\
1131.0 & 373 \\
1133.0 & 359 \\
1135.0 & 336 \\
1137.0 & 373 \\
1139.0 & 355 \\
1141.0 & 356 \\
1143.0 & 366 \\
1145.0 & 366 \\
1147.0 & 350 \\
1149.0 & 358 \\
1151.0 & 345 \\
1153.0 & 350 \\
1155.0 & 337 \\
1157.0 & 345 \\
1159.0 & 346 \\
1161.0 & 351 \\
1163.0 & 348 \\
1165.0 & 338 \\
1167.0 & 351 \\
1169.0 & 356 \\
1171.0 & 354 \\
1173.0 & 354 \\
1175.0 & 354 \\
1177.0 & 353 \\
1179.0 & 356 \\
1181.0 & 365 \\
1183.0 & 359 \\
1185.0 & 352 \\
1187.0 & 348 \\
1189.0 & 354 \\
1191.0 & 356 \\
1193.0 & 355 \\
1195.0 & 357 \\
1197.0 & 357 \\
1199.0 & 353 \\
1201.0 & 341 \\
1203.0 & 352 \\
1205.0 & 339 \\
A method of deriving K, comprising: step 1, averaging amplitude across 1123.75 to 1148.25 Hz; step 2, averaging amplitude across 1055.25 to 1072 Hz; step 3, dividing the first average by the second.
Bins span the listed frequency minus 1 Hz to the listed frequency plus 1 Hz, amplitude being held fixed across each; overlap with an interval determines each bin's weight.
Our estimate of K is 0.9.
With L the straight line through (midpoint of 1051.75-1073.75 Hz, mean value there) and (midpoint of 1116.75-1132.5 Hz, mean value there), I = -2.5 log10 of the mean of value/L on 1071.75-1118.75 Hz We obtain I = 0.01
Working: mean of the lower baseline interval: 397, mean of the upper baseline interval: 386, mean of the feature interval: 388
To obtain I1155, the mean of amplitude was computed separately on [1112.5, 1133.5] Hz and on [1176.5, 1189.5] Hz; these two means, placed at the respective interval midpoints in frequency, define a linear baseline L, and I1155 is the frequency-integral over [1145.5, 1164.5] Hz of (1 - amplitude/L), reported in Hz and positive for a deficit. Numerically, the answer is 1.2 Hz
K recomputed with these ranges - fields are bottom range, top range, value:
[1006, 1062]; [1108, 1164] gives 0.91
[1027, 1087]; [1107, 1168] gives 0.92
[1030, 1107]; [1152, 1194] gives 0.89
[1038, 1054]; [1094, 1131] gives 0.93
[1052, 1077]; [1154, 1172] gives 0.87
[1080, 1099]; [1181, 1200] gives 0.91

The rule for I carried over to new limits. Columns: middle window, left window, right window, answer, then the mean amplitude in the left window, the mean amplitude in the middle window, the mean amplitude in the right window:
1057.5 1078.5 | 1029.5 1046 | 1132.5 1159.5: -0.03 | 398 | 396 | 353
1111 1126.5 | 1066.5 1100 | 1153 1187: -0.05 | 394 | 394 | 351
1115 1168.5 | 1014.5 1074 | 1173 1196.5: 0.02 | 400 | 363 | 355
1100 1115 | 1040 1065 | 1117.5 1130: 0.05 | 405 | 375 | 389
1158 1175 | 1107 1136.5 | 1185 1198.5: 0.04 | 382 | 350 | 354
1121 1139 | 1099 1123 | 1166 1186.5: 0.00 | 381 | 374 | 355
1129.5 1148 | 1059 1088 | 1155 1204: 0.03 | 397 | 360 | 352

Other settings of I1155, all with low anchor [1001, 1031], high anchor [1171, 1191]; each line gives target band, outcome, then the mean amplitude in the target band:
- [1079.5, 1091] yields -0.28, 398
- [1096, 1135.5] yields 0.01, 378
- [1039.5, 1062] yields -0.37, 407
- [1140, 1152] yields 0.34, 357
